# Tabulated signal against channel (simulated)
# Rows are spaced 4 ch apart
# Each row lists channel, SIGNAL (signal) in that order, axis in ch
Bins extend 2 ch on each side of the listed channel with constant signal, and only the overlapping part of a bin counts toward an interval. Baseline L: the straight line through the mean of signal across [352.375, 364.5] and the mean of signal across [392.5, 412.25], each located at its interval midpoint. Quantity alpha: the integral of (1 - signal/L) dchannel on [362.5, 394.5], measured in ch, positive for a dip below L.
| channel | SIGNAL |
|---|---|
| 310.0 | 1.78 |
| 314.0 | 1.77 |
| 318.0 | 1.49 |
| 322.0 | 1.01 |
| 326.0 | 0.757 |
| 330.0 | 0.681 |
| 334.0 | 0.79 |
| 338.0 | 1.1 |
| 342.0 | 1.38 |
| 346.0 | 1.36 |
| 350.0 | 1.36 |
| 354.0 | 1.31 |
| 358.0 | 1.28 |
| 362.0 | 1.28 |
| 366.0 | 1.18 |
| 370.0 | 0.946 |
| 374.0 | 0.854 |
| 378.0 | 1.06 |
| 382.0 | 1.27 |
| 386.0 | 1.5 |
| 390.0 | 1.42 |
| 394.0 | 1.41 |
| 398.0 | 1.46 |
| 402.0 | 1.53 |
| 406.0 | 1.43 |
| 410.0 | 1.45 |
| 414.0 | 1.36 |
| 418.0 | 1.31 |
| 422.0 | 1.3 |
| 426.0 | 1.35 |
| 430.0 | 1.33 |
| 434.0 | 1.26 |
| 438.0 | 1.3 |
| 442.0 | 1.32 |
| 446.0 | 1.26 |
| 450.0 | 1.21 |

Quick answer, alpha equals 3.9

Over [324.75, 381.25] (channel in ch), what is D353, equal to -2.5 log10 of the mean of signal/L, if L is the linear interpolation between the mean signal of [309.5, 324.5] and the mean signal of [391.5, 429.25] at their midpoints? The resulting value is 0.29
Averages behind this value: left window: 1.46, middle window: 1.1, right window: 1.4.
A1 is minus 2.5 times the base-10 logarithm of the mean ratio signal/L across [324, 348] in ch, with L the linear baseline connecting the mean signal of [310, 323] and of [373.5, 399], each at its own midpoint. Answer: 0.388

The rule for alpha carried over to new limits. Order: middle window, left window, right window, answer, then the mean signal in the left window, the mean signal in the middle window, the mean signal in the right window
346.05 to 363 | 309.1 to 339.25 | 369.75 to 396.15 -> -1.8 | 1.15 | 1.32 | 1.23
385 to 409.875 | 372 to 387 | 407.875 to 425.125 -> -4.1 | 1.15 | 1.46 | 1.36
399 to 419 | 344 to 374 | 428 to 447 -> -2.5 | 1.22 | 1.42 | 1.3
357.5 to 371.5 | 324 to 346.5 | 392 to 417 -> 0.1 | 0.988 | 1.17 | 1.43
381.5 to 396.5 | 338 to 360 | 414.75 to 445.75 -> -1.2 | 1.32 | 1.42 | 1.31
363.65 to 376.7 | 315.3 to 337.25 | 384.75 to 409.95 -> 2.7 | 0.981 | 1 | 1.46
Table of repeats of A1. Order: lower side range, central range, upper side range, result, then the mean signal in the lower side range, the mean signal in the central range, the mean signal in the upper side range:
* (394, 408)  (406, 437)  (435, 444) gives 0.030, 1.46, 1.34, 1.3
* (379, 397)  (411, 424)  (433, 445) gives -0.001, 1.38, 1.33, 1.29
